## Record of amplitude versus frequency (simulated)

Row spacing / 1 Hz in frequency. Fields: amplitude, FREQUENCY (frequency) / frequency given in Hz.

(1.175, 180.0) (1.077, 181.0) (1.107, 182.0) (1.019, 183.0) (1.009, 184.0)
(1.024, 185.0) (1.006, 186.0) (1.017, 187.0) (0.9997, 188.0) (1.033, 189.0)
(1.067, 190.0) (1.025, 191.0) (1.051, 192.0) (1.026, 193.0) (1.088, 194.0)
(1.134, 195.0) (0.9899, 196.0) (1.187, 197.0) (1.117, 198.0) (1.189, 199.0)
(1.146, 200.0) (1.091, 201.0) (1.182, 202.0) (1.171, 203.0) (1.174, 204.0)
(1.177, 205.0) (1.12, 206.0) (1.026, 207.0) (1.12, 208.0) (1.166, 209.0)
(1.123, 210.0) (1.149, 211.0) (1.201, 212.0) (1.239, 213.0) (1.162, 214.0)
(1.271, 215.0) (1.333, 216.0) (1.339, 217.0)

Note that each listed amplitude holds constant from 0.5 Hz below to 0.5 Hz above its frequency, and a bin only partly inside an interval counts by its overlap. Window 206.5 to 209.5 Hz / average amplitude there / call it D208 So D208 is 1.1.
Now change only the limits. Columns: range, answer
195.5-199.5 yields 1.12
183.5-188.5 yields 1.01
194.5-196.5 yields 1.06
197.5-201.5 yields 1.14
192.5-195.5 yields 1.08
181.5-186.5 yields 1.03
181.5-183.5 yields 1.06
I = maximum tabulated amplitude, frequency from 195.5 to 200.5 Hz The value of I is 1.189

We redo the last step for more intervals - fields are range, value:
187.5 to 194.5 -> 1.088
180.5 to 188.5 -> 1.107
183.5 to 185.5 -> 1.024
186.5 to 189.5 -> 1.033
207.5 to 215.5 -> 1.271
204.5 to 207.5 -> 1.177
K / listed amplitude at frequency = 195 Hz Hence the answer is 1.134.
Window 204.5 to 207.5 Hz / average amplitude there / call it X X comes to 1.11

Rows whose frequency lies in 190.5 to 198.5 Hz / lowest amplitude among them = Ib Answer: 0.9899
